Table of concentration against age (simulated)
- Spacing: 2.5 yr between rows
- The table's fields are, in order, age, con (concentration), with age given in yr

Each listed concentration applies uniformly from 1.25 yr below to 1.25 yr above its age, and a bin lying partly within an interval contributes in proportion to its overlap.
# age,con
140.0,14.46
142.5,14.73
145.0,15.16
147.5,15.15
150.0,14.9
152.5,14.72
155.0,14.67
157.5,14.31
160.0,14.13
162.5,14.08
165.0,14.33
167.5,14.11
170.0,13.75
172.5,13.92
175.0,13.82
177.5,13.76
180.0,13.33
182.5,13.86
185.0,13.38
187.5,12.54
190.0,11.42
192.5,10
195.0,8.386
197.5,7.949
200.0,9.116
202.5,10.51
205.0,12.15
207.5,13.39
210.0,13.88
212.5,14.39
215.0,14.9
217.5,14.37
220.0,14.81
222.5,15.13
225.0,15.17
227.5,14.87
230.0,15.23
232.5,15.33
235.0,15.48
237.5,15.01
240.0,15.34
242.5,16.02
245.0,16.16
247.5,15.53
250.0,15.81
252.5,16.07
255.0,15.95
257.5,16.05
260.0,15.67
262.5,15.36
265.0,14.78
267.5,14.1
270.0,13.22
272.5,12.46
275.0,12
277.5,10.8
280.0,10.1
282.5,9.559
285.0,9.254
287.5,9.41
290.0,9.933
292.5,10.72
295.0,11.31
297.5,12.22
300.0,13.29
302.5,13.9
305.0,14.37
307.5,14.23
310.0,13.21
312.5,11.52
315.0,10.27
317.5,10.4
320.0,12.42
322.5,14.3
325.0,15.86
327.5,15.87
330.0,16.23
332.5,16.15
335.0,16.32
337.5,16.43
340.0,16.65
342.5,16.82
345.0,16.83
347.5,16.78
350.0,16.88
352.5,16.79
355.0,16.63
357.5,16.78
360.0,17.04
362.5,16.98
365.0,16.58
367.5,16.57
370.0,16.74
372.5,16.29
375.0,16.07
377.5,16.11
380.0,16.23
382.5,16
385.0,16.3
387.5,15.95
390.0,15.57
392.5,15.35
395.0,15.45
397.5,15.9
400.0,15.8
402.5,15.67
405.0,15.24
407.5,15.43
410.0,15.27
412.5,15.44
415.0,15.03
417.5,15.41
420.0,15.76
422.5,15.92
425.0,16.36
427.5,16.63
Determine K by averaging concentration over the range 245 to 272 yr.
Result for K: 15.2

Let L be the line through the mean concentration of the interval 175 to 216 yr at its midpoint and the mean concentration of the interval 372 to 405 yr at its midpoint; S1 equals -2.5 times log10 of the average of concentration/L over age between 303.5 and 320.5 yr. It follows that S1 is 0.16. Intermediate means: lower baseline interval 12.1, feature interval 12.4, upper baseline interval 15.9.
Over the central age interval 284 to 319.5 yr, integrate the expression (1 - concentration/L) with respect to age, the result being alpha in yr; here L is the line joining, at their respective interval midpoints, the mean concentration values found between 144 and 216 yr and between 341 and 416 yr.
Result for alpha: 7.7 yr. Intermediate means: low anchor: 13.1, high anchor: 16.2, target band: 11.7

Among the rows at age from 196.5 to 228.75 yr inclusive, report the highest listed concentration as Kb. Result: 15.17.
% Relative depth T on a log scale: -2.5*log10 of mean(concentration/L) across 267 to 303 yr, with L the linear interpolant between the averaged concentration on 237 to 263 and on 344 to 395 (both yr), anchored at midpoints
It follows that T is 0.366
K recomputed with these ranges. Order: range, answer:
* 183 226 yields 12.4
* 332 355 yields 16.6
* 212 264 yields 15.4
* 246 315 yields 13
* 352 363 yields 16.8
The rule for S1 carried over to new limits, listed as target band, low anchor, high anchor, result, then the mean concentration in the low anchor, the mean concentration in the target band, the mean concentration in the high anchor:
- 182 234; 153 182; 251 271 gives 0.13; 14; 12.9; 15.2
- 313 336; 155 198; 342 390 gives 0.12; 12.9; 14.1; 16.5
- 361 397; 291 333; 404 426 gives -0.10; 13.2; 16.2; 15.5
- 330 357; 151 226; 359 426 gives -0.09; 13.1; 16.6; 15.9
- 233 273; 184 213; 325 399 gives -0.17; 11.3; 15.2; 16.3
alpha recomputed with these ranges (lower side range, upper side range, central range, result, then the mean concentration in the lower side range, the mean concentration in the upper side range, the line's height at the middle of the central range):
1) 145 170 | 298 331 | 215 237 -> -1.6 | 14.5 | 13.5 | 14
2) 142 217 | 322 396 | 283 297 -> 4.5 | 13.2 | 16.3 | 15.1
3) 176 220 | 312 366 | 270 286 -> 3.6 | 12.3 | 15.5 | 14.1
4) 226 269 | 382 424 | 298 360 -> 2.3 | 15.4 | 15.6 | 15.5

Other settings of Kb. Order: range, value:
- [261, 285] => 15.36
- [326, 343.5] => 16.82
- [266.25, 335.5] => 16.32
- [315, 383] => 17.04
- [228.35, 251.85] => 16.16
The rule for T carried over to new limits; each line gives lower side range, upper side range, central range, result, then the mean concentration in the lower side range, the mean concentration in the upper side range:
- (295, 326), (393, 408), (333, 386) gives -0.16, 12.9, 15.6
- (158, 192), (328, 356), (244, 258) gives -0.07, 13.5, 16.6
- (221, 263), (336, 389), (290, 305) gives 0.29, 15.5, 16.5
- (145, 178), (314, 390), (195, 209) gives 0.36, 14.3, 15.9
